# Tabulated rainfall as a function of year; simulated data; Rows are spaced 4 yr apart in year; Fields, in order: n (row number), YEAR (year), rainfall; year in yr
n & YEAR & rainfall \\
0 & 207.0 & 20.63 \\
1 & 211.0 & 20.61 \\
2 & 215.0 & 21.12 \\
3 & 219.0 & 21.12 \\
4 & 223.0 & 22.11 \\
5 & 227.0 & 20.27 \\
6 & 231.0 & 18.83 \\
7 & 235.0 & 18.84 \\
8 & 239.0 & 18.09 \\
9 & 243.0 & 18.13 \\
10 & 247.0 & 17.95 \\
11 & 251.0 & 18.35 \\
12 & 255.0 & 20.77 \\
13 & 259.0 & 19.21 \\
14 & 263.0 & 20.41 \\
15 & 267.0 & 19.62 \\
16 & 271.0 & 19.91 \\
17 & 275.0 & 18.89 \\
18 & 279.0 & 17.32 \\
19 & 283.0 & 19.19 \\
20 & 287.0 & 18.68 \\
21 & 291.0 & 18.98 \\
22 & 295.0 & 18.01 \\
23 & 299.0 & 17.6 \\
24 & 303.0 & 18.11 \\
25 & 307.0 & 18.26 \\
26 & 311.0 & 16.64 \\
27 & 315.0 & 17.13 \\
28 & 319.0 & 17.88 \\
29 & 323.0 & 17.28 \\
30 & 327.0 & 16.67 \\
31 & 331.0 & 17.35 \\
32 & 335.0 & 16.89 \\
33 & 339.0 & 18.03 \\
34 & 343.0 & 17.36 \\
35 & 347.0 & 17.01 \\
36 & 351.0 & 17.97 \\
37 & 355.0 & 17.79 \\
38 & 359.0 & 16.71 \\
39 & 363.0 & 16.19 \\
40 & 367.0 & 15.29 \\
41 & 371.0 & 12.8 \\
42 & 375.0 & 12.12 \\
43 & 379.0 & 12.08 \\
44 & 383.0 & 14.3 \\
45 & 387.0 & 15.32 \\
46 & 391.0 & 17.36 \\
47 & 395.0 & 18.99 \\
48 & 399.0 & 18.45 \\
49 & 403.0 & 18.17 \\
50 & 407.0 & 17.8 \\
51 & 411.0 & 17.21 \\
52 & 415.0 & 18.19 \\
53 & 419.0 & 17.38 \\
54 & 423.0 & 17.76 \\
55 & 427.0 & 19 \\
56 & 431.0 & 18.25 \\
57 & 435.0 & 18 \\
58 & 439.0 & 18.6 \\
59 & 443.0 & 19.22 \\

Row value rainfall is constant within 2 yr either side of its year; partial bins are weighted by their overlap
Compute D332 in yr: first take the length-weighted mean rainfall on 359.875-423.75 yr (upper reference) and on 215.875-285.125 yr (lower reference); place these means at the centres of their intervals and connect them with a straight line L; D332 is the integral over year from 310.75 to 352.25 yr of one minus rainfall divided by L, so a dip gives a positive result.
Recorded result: 0.57 yr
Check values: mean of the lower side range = 19.4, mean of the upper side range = 16.2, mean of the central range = 17.3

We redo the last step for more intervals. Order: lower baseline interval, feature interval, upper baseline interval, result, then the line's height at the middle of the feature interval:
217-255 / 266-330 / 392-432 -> 2.8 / 18.9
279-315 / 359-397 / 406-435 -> 6.3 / 18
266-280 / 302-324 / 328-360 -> 0.7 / 18.1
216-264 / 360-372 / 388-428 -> 2.1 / 18.3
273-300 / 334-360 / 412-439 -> 1.2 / 18.3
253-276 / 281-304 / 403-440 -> 1.3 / 19.5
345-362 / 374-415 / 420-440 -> 3.3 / 17.8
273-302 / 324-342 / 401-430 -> 1.0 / 18.2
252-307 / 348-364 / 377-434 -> 0.6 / 17.9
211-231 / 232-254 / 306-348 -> 1.9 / 20.1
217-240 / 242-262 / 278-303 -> 0.3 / 19.3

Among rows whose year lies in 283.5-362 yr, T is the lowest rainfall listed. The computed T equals 16.64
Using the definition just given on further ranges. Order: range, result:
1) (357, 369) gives 15.29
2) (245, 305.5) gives 17.32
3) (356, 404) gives 12.08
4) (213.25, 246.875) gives 18.09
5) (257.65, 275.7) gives 18.89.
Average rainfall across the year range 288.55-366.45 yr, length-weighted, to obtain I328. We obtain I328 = 17.4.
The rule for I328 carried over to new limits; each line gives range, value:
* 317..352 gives 17.4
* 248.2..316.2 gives 18.7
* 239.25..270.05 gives 19.2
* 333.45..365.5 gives 17.2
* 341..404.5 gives 16.1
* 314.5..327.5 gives 17.3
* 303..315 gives 17.5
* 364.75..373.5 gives 14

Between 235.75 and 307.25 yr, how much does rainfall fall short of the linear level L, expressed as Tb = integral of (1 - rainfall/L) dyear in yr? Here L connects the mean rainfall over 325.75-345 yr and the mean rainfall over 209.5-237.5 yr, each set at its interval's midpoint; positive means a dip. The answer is 1.0 yr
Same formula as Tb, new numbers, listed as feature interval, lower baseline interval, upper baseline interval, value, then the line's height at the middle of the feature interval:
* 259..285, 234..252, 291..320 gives -1.7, 18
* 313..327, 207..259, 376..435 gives 0.8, 18.4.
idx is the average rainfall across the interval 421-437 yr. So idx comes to 18.3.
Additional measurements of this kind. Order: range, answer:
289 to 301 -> 18.2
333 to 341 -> 17.5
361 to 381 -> 13.7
